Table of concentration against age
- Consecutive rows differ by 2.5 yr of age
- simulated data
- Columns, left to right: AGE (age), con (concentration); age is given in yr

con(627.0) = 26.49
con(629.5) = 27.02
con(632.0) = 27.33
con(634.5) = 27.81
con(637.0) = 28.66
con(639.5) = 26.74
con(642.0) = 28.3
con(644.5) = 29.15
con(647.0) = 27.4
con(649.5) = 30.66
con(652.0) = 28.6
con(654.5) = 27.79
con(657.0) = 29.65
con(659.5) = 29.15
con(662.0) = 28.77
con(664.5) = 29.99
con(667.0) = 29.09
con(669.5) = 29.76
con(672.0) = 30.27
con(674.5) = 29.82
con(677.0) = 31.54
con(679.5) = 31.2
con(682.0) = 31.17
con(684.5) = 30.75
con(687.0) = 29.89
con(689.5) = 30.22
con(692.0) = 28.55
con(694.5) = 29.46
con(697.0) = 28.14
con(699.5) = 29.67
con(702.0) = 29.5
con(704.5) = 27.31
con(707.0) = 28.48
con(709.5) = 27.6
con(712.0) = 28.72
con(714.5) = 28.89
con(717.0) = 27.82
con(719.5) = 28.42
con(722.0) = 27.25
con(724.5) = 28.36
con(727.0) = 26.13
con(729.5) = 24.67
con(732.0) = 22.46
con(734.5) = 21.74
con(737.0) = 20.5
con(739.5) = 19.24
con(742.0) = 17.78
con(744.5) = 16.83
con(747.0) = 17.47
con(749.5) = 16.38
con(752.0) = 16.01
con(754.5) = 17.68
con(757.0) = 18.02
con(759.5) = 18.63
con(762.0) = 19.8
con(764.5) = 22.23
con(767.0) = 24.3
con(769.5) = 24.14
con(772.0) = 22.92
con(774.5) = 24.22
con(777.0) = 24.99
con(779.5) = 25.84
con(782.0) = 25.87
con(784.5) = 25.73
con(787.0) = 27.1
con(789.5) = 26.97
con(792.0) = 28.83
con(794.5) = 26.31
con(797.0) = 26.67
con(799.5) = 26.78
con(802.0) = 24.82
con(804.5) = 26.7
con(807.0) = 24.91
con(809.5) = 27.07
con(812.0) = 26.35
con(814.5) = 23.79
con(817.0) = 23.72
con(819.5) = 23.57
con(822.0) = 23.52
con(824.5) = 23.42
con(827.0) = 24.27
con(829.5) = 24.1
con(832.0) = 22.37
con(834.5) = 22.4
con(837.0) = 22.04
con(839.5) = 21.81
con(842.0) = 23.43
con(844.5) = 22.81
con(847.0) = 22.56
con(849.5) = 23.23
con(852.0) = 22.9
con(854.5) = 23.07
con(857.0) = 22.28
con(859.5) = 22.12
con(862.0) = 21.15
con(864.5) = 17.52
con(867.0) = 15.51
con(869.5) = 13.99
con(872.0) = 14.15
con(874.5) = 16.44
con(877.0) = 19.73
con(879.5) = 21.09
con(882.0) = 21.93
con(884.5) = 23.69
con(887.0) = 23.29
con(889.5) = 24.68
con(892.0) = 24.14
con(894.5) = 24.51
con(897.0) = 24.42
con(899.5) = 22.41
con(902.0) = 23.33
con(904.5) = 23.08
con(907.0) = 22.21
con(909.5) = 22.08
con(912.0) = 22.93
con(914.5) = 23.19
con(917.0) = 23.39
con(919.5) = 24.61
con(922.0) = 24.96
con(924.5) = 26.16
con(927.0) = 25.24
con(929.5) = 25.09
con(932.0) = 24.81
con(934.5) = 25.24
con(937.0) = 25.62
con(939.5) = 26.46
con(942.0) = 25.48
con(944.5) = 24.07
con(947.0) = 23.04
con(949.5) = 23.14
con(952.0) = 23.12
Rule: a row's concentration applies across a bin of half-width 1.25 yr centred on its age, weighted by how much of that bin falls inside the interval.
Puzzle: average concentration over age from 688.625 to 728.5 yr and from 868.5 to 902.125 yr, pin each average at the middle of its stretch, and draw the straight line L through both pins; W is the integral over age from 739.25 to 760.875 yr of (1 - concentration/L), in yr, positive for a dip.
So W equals 7.5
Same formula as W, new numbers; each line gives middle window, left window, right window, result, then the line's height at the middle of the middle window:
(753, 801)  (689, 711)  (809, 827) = 3.3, 25.9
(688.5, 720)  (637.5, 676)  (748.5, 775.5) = -4.5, 25.1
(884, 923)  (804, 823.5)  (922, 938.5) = 2.6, 25.2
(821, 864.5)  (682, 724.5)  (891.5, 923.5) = 4.4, 25.2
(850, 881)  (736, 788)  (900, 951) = 5.1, 23.1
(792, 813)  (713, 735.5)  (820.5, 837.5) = -2.1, 24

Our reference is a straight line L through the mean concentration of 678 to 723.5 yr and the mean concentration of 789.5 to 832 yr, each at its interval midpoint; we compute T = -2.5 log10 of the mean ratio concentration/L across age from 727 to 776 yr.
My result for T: 0.314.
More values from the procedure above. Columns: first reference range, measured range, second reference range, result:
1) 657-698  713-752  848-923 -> 0.22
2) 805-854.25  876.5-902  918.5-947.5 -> 0.06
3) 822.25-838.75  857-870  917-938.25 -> 0.26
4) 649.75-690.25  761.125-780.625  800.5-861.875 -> 0.10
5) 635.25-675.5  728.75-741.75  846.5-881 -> 0.19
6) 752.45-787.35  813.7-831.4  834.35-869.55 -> -0.09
